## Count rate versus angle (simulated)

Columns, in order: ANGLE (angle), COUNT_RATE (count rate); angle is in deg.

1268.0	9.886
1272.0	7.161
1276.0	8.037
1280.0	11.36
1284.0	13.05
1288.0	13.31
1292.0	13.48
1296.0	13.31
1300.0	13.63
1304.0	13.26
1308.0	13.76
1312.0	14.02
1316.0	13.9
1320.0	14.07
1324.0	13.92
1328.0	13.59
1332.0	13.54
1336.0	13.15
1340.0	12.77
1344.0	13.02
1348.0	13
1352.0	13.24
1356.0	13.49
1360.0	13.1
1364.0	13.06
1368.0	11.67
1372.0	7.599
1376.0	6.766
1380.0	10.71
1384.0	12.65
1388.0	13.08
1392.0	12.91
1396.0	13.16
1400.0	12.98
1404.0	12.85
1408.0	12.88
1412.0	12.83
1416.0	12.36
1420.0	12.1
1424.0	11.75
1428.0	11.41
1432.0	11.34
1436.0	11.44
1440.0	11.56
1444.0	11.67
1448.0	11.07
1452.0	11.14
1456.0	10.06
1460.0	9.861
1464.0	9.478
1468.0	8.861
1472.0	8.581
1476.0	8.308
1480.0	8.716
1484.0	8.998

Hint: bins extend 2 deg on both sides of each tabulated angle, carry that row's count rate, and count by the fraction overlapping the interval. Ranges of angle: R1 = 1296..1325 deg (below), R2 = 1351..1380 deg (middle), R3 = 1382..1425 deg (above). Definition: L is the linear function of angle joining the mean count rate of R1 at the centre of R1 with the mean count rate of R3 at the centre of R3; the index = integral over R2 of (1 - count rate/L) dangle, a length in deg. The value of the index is 4.4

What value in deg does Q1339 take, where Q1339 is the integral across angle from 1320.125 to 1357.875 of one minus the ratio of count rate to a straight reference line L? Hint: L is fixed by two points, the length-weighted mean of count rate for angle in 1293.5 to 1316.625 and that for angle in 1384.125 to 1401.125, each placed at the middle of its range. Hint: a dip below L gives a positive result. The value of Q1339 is 0.1 deg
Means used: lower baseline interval 13.6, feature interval 13.3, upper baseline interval 13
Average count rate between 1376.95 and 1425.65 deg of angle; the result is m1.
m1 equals 12.4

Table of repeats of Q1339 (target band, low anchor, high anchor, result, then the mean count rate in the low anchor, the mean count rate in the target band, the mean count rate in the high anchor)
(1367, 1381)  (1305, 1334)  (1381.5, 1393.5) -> 4.4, 13.8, 8.9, 12.8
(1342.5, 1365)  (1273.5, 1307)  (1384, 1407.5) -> -0.8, 12.4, 13.2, 13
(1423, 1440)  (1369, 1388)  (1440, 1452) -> -0.7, 9.93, 11.5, 11.4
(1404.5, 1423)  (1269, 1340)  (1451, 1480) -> -3.7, 12.7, 12.5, 9.36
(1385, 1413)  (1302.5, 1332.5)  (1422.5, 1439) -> -1.9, 13.8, 12.9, 11.5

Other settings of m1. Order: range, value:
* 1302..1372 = 13.2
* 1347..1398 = 11.9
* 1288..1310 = 13.5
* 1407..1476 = 11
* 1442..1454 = 11.3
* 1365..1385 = 9.9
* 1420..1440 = 11.6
